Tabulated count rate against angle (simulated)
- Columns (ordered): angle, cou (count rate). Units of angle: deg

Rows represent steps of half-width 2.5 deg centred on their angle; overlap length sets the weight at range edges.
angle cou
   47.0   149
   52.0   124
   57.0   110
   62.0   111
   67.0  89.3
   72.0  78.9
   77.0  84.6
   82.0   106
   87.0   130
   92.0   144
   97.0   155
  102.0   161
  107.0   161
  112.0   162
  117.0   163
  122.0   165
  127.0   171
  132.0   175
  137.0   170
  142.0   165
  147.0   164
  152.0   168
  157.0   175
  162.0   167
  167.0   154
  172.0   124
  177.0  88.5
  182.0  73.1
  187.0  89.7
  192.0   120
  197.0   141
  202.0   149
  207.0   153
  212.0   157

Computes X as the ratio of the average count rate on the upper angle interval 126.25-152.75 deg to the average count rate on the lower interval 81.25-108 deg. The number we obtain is 1.2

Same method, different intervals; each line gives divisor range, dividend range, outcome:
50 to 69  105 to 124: 1.50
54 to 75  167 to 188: 1.04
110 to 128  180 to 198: 0.63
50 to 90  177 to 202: 1.04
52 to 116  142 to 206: 1.09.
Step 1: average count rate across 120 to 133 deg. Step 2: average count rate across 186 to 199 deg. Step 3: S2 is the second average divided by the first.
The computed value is 0.70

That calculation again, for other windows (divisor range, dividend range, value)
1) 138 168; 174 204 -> 0.66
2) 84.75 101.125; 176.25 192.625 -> 0.62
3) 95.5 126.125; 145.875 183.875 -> 0.86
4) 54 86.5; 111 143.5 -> 1.69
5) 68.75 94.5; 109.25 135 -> 1.55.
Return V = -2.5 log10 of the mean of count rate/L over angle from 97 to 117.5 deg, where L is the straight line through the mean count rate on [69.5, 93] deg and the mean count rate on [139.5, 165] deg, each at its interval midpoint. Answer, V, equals -0.24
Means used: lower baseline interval 106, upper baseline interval 168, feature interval 161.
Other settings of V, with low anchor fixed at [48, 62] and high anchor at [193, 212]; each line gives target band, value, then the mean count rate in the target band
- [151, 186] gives 0.060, 132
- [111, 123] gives -0.240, 163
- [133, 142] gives -0.250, 169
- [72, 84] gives 0.328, 91.4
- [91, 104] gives -0.208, 154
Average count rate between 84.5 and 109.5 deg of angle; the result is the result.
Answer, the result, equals 150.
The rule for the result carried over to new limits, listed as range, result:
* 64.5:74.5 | 84.1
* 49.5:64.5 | 115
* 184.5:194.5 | 105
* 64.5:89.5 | 97.8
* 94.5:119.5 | 160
